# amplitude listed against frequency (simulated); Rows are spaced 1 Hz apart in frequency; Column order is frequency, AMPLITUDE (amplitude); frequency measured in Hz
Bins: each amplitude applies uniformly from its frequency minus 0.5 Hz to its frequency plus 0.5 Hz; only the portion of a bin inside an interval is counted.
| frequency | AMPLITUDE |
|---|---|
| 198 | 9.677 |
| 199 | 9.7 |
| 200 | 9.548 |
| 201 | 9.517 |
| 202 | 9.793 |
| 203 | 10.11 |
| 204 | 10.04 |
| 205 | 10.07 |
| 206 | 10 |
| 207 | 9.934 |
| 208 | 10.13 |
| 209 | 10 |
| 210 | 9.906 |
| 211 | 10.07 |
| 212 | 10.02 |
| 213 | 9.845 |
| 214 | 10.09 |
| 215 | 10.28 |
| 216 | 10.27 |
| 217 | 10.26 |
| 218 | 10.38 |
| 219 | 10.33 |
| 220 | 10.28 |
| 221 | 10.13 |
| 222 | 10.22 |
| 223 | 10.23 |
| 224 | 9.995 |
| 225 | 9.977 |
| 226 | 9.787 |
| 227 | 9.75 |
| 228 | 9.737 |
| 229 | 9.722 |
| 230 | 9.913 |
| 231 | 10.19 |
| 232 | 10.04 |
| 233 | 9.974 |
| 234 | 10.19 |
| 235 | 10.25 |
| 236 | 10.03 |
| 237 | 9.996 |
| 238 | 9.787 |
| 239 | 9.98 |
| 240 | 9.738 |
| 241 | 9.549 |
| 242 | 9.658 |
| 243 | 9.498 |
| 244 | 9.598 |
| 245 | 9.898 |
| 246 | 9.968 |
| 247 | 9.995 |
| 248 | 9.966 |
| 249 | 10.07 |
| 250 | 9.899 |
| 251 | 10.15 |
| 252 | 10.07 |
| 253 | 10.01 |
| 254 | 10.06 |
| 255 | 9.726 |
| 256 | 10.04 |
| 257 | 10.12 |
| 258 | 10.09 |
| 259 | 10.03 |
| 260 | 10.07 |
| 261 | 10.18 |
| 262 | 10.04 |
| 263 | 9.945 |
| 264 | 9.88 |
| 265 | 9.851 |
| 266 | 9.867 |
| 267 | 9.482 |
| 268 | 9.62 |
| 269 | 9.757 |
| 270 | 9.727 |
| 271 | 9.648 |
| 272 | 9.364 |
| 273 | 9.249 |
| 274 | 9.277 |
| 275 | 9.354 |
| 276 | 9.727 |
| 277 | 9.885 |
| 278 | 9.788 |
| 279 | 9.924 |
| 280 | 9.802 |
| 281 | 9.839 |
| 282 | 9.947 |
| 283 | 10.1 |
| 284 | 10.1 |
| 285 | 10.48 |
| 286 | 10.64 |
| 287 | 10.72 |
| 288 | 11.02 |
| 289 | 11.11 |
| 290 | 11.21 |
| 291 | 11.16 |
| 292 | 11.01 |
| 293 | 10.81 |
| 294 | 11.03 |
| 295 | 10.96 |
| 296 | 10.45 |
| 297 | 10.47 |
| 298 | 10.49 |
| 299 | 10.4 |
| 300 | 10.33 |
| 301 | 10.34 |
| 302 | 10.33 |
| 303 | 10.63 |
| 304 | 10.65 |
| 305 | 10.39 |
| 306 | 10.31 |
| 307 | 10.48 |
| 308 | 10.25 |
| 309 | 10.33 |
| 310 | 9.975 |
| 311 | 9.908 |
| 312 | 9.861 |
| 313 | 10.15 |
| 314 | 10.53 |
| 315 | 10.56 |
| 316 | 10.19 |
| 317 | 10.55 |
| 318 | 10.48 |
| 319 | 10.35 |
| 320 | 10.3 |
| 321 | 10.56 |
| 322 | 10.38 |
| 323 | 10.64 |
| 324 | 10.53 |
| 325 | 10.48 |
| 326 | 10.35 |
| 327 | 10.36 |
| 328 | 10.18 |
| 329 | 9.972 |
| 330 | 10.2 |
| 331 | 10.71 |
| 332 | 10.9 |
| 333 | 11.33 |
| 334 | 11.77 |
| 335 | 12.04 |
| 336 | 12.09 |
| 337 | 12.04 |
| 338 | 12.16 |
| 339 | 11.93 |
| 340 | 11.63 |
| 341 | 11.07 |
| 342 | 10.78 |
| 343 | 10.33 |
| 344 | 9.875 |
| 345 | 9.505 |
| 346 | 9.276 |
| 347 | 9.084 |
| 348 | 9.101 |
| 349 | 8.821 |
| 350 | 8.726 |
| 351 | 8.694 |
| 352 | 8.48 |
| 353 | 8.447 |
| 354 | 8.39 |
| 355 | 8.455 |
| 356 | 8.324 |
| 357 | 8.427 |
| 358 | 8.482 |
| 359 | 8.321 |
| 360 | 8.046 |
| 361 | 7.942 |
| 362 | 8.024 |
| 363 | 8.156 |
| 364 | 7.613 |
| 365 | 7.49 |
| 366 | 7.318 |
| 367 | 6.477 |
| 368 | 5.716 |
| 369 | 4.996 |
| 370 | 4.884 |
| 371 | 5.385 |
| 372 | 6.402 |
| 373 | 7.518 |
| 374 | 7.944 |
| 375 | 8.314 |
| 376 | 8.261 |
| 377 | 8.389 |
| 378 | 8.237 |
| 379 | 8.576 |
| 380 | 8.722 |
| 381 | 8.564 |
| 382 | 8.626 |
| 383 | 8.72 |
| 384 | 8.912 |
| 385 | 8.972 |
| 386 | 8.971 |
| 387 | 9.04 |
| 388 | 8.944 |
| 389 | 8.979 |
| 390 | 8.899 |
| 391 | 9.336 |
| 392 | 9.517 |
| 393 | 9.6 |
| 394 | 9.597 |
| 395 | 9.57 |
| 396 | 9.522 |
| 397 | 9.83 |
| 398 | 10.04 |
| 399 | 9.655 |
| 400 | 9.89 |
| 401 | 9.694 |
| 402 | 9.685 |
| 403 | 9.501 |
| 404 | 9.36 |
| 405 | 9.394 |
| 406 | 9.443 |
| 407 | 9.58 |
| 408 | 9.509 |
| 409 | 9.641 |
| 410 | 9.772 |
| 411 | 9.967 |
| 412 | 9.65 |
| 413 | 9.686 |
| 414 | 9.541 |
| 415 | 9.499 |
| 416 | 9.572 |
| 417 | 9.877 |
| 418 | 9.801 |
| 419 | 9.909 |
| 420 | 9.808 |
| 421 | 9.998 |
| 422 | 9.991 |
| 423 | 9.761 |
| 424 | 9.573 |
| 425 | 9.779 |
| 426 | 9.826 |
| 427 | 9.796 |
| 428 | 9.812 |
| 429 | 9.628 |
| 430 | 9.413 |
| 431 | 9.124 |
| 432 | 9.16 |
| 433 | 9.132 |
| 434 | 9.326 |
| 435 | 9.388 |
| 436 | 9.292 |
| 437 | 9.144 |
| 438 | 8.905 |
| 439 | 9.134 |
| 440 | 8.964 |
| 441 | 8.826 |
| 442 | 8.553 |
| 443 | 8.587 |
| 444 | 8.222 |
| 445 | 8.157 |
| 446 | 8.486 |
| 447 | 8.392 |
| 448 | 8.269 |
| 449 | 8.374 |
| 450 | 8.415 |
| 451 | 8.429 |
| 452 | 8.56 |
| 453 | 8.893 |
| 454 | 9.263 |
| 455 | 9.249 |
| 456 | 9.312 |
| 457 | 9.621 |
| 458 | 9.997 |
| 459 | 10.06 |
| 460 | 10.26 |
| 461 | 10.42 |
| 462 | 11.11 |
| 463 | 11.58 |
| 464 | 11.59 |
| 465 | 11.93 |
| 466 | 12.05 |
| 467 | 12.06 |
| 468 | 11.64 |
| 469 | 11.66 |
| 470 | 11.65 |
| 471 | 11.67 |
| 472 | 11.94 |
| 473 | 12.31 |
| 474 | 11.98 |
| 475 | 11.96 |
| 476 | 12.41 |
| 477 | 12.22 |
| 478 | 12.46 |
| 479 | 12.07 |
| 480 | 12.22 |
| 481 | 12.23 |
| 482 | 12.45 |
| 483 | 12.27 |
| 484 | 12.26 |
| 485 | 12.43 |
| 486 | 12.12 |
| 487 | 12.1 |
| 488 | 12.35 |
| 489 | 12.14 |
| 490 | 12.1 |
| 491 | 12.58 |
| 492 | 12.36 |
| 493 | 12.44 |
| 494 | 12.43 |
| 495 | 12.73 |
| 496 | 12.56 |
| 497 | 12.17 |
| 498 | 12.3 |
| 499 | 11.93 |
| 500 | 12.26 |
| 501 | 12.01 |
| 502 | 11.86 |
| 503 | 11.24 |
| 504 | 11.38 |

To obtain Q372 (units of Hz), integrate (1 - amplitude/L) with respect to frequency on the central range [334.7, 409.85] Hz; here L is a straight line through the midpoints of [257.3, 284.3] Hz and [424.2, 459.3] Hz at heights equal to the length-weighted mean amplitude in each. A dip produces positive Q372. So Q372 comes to 3.52 Hz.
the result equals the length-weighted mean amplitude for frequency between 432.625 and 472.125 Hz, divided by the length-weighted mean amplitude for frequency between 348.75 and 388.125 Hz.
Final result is 1.2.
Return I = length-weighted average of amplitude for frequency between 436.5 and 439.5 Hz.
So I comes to 9.06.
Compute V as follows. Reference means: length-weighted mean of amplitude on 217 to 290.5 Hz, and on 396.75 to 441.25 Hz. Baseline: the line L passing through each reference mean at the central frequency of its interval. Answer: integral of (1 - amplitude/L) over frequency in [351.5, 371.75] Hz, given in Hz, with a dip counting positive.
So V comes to 4.7 Hz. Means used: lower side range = 9.98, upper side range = 9.56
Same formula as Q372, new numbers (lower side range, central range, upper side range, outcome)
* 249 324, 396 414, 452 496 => 2.3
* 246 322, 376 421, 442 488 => 5.0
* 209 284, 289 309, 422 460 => -1.9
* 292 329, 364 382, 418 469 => 4.9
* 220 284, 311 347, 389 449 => -3.7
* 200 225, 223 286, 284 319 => 2.4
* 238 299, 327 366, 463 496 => 4.3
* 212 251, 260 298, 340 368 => -2.8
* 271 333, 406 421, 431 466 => -0.2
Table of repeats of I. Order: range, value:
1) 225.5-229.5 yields 9.75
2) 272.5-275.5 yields 9.29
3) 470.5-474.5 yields 12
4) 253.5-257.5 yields 9.99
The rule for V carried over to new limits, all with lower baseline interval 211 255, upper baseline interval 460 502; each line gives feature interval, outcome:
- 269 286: 0.9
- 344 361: 3.6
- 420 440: 3.7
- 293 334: 0.8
